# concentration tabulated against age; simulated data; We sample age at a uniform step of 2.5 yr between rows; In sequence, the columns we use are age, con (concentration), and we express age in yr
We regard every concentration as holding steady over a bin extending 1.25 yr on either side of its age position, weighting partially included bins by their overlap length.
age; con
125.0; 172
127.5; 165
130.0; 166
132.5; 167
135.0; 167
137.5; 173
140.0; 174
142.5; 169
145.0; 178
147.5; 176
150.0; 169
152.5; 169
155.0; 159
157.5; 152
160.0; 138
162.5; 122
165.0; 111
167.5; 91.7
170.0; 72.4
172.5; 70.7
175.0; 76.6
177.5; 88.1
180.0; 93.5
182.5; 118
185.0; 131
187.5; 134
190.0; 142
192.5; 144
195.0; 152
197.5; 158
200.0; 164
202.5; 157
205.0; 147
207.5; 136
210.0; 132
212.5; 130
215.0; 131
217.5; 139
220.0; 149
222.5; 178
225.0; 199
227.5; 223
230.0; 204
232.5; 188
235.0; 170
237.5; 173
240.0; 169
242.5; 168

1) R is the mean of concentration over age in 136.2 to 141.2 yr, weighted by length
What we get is 173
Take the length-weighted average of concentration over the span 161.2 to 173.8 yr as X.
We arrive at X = 93.7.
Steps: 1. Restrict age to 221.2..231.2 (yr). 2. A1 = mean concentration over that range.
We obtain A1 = 201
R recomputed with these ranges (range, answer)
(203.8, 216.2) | 135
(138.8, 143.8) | 172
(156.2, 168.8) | 123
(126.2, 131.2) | 166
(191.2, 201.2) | 154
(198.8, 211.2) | 147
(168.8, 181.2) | 80.2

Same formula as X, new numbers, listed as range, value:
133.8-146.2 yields 172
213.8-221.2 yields 140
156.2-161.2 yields 145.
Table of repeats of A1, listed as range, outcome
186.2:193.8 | 140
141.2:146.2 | 173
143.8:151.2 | 174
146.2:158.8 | 165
